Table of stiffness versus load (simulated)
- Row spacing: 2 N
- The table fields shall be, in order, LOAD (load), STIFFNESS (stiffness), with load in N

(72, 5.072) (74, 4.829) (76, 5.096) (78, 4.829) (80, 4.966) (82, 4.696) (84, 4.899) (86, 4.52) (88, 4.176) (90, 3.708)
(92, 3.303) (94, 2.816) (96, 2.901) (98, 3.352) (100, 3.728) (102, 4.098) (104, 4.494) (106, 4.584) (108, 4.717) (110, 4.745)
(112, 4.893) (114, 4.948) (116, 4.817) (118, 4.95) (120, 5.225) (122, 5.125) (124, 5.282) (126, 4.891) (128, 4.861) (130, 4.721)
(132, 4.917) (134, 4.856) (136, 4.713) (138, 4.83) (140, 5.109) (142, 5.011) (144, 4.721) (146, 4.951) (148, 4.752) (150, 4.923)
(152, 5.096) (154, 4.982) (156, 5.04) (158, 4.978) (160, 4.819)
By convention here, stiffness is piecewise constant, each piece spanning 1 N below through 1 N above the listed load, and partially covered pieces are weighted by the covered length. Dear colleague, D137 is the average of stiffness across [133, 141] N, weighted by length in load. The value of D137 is 4.88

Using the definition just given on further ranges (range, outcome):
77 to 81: 4.9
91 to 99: 3.09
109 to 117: 4.85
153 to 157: 5.01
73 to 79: 4.92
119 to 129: 5.08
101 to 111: 4.53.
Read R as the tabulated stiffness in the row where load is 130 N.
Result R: 4.721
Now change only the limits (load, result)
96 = 2.901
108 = 4.717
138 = 4.83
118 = 4.95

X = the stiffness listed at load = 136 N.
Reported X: 4.713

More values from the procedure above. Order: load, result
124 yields 5.282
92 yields 3.303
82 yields 4.696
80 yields 4.966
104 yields 4.494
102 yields 4.098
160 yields 4.819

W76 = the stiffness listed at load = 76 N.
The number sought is 5.096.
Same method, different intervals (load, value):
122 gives 5.125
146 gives 4.951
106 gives 4.584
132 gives 4.917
